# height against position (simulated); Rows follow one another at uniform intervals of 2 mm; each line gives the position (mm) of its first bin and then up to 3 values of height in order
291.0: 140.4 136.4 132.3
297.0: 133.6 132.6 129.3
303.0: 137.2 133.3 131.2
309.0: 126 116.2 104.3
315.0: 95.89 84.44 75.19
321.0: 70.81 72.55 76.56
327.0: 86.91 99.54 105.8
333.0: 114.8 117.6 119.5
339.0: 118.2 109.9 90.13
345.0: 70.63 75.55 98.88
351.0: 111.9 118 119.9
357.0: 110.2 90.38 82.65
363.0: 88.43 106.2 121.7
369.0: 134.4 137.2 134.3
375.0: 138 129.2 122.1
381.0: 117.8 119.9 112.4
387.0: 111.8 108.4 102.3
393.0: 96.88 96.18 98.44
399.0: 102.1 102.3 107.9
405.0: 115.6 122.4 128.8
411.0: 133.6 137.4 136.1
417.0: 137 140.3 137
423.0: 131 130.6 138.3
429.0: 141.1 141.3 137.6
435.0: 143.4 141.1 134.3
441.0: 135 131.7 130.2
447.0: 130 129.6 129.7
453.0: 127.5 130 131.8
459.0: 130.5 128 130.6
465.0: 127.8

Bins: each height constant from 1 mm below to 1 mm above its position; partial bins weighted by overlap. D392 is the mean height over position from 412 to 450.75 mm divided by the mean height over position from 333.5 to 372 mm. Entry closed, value 1.28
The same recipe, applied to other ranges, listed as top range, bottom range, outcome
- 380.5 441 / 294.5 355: 1.16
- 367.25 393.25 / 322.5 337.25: 1.22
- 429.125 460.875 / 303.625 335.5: 1.32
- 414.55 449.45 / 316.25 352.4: 1.44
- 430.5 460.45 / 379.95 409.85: 1.22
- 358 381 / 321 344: 1.17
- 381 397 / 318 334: 1.22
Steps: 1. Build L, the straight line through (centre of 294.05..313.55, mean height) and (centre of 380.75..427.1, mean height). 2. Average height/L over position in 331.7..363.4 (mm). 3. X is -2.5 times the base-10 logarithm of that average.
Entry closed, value 0.21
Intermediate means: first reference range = 128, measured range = 103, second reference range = 119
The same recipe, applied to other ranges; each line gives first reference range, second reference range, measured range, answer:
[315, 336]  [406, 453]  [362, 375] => -0.12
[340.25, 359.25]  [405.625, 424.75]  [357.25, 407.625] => 0.04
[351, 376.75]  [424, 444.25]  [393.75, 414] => 0.12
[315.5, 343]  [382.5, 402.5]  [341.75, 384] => -0.10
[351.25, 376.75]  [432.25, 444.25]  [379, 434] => 0.06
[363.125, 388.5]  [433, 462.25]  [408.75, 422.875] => -0.06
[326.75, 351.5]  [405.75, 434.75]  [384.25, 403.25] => 0.20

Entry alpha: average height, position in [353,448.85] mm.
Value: 122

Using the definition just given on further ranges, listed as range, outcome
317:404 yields 105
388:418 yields 115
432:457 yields 133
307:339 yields 99.4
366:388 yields 125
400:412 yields 118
